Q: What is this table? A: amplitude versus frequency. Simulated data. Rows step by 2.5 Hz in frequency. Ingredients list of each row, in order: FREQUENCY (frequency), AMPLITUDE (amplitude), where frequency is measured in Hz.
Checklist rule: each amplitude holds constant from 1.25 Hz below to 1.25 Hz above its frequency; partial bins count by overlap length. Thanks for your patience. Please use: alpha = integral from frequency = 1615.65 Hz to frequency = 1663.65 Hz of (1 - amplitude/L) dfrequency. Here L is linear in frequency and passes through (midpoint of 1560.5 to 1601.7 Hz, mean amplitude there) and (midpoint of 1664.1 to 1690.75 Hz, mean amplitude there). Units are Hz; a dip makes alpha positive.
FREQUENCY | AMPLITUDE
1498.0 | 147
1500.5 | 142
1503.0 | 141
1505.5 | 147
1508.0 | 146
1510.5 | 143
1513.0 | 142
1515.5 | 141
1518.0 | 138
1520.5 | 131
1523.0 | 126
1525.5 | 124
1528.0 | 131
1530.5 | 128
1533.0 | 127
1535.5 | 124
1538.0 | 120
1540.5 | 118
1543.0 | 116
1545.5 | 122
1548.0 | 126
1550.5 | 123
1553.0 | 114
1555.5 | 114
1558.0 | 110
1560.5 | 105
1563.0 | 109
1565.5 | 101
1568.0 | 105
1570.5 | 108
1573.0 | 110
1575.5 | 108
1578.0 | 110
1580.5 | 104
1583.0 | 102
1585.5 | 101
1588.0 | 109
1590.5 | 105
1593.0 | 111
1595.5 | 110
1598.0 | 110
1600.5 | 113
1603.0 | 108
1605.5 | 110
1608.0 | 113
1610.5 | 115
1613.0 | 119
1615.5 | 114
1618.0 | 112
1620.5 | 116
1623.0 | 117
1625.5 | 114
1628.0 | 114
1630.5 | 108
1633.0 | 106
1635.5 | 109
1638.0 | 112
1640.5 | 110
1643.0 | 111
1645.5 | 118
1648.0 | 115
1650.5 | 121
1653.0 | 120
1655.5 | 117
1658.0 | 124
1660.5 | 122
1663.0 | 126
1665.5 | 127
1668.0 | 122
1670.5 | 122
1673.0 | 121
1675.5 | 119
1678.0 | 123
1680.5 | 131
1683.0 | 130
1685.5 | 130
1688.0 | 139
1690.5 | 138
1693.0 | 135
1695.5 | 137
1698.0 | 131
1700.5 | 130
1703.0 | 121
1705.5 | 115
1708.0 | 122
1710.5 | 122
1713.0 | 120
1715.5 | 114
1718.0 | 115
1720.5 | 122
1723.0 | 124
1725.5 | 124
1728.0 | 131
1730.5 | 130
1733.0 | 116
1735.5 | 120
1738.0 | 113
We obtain 1.6 Hz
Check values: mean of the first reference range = 107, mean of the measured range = 115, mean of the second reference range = 127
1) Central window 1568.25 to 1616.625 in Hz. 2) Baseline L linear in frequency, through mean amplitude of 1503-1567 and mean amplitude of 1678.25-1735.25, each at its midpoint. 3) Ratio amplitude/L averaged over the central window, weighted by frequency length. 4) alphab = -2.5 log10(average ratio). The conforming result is 0.15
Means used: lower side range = 125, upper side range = 126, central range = 109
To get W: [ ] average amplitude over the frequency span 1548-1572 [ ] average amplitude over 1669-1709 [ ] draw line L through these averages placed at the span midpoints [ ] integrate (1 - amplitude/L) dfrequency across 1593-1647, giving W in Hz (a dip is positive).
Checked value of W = 2.9 Hz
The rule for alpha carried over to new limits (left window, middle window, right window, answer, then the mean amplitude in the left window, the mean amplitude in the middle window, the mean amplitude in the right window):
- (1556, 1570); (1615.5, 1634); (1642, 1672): 0.5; 107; 113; 120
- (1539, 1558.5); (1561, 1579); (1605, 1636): 1.5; 118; 107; 113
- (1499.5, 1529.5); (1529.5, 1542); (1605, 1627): 0.9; 138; 123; 115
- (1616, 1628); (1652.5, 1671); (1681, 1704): 0.3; 115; 123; 132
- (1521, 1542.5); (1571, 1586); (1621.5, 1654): 1.7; 125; 106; 113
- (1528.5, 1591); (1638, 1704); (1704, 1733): -3.0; 113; 124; 121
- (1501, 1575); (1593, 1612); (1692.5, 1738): 1.9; 124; 111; 123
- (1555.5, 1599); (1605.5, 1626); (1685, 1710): -0.1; 107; 115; 130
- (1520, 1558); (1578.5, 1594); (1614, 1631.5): 1.6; 122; 105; 114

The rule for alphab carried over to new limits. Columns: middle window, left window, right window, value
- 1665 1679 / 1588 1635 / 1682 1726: -0.008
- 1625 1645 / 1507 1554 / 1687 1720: 0.149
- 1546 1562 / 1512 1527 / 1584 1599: 0.051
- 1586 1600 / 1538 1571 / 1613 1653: 0.046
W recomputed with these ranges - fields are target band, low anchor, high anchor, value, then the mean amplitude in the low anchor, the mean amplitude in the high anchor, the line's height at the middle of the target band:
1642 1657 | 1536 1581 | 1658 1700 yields 0.87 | 113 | 128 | 124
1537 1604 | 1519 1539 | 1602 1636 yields 5.23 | 127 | 113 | 120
